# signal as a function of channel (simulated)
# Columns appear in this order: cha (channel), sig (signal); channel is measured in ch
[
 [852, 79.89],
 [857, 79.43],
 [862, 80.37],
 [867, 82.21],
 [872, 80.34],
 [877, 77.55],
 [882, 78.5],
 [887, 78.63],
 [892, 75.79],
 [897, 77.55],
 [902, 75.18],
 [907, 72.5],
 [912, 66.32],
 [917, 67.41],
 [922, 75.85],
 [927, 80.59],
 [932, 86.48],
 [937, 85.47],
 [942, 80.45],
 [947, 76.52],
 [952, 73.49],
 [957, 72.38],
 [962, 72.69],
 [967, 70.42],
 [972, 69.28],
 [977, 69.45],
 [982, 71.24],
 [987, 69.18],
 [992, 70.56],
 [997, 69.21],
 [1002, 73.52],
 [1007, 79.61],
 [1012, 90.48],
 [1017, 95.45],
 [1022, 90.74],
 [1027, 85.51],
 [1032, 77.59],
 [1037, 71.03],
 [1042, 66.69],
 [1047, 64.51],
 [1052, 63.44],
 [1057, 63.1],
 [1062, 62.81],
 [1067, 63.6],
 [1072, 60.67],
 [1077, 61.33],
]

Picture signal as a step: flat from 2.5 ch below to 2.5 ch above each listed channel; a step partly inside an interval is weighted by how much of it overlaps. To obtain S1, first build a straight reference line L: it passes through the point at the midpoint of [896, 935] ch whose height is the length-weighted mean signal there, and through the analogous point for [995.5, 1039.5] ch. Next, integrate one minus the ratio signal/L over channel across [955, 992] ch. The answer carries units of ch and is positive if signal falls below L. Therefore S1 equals 3.9 ch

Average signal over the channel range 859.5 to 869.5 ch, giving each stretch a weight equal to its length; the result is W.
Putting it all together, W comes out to 81.3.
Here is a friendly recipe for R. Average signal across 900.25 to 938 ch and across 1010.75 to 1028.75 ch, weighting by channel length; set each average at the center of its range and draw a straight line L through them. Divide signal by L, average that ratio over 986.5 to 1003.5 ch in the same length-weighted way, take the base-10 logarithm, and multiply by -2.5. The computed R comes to 0.23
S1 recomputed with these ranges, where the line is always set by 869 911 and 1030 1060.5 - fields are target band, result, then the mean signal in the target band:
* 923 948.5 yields -2.69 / 81.8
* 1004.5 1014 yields -2.08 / 84.8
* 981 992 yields 0.12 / 70.1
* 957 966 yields 0.02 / 72.2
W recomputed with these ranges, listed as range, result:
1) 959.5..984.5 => 70.6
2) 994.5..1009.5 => 74.1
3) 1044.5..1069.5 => 63.5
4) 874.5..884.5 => 78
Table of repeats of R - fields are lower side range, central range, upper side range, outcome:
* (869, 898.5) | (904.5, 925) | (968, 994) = 0.07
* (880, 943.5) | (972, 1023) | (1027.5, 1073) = -0.10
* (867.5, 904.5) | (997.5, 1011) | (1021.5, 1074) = -0.08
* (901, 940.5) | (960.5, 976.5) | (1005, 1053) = 0.10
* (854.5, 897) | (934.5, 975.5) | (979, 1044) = 0.05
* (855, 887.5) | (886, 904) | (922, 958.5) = 0.04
